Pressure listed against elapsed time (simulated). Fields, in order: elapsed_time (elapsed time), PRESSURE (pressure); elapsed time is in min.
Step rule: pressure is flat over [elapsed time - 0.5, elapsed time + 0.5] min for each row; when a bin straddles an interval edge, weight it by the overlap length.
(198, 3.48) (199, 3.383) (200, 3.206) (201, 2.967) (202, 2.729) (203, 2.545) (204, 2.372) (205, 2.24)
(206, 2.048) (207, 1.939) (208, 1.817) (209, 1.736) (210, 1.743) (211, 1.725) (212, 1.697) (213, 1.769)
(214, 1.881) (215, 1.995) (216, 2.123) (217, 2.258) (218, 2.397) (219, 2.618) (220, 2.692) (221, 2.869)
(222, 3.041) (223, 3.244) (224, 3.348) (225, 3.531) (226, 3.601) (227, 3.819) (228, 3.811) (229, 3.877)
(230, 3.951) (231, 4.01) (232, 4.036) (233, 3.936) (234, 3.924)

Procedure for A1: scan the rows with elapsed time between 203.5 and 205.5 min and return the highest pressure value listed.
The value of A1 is 2.372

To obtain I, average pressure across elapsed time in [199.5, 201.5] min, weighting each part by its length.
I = 3.09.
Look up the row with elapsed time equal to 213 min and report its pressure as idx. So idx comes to 1.769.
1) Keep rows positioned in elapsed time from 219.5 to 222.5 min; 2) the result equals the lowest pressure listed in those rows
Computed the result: 2.692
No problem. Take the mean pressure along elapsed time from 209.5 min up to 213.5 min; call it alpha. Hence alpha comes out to 1.73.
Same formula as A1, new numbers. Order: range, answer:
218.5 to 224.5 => 3.348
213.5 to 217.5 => 2.258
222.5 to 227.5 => 3.819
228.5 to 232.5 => 4.036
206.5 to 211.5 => 1.939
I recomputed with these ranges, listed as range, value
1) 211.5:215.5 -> 1.84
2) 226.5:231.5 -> 3.89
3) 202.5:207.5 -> 2.23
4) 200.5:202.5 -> 2.85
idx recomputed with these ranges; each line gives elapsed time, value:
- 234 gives 3.924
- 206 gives 2.048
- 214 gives 1.881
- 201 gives 2.967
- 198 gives 3.48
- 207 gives 1.939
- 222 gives 3.041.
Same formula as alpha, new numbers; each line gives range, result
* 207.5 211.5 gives 1.76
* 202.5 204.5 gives 2.46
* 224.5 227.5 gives 3.65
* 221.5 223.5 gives 3.14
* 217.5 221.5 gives 2.64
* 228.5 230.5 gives 3.91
